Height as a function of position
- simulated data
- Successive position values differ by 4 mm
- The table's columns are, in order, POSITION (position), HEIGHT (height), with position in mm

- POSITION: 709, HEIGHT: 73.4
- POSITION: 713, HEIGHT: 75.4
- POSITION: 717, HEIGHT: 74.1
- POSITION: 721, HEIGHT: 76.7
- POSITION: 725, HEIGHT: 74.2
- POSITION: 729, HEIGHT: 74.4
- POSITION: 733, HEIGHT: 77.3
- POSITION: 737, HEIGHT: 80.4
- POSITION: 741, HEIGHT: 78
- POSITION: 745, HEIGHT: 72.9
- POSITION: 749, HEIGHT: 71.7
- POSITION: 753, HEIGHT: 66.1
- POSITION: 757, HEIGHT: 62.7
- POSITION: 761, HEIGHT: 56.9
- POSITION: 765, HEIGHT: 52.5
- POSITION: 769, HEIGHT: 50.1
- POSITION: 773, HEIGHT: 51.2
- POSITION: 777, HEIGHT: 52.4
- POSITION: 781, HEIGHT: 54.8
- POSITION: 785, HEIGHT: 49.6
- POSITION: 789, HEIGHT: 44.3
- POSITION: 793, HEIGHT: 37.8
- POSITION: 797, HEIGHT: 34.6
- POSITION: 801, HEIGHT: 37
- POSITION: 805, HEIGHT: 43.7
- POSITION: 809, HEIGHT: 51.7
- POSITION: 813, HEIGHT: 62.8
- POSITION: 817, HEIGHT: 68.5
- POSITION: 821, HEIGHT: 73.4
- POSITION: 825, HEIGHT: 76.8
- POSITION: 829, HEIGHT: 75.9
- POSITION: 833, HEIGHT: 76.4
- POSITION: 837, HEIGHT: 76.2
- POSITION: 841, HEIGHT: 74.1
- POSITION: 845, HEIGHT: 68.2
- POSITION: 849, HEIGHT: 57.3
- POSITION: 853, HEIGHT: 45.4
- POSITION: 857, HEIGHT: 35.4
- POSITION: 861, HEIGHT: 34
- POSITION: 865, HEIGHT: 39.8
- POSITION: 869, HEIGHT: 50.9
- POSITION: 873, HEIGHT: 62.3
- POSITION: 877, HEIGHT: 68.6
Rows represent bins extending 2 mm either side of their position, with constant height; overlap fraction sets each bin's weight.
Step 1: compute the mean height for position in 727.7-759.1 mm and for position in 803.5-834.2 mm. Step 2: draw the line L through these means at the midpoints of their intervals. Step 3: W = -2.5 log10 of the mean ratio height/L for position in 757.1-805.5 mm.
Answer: 0.41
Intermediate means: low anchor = 72.9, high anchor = 66.2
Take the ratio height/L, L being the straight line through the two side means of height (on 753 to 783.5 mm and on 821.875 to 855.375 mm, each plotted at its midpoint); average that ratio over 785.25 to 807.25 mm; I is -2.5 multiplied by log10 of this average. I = 0.44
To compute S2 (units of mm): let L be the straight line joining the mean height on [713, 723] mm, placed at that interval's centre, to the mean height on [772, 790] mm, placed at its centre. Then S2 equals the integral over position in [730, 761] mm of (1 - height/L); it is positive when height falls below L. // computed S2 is -3.3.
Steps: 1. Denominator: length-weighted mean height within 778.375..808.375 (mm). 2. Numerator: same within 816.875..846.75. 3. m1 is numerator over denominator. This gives 1.69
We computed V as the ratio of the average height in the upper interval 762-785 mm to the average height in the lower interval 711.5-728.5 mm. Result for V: 0.7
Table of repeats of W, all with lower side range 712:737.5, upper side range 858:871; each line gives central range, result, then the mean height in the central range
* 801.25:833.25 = -0.219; 64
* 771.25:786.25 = 0.195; 52.1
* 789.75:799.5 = 0.490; 37.3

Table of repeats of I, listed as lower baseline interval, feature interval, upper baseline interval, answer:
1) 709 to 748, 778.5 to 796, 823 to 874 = 0.42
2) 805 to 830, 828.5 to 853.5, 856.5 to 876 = -0.20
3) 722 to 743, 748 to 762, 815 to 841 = 0.18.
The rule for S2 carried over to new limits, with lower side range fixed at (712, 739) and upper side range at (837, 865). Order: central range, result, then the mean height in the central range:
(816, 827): -2.8 mm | 73.3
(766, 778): 2.9 mm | 51.2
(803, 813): 1.7 mm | 50.7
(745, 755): 0.3 mm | 69.7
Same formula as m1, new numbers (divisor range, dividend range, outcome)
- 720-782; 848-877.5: 0.73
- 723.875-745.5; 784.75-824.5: 0.67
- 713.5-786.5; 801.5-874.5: 0.90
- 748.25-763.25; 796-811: 0.66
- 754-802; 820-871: 1.22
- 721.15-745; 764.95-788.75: 0.67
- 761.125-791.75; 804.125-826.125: 1.25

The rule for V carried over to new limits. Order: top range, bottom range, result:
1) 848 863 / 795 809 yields 1.04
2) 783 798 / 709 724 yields 0.56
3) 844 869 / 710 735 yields 0.61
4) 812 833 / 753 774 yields 1.29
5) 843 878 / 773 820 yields 1.03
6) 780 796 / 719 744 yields 0.59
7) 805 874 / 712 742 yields 0.79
